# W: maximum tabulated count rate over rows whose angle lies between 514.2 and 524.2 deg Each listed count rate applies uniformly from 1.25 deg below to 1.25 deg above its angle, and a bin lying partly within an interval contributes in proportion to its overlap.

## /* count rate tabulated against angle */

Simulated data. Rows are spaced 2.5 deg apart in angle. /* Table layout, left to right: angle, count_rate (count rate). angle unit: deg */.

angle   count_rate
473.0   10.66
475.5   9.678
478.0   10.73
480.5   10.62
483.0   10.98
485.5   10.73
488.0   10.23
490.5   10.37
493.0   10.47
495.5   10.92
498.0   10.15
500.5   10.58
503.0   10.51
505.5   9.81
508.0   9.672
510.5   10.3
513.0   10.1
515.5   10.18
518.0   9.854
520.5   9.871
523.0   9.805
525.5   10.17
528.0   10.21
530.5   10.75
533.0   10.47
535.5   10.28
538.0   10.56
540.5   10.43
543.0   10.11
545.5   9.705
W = 10.18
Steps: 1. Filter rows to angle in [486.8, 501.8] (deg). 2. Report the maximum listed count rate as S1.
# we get 10.92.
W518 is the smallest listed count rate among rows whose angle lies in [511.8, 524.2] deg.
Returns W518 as 9.805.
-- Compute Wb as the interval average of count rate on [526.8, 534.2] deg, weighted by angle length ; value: 10.5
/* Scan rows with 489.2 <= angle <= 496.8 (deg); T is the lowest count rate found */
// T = 10.37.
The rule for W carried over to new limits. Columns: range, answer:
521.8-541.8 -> 10.75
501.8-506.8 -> 10.51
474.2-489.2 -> 10.98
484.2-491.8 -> 10.73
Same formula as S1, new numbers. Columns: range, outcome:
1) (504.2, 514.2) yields 10.3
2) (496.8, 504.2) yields 10.58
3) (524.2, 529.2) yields 10.21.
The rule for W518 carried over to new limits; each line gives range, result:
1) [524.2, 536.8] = 10.17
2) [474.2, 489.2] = 9.678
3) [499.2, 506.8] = 9.81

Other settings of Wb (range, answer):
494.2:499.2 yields 10.5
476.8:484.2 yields 10.8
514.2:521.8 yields 9.97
